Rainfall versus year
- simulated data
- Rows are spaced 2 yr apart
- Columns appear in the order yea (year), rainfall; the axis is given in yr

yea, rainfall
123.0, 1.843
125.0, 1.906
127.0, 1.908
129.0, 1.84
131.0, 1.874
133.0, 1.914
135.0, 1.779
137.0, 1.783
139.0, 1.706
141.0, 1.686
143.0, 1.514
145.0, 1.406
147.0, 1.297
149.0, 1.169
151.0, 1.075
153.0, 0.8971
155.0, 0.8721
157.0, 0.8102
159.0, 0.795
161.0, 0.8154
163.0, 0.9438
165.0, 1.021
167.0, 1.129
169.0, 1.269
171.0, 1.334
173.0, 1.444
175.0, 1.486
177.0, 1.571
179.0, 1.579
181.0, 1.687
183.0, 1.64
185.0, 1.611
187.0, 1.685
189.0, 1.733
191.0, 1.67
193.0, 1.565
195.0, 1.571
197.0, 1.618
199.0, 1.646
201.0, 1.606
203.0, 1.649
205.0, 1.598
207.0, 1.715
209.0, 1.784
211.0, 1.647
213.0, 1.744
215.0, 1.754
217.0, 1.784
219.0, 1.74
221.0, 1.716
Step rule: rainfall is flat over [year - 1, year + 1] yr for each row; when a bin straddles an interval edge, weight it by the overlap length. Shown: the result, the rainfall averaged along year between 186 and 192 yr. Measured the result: 1.7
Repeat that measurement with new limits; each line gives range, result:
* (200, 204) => 1.63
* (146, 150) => 1.23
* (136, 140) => 1.74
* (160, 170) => 1.04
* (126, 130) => 1.87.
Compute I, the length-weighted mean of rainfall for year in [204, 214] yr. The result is 1.7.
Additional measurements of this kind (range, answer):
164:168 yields 1.07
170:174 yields 1.39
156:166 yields 0.877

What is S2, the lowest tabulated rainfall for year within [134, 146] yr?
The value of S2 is 1.406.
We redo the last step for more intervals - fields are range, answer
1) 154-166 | 0.795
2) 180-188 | 1.611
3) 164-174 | 1.021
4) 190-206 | 1.565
